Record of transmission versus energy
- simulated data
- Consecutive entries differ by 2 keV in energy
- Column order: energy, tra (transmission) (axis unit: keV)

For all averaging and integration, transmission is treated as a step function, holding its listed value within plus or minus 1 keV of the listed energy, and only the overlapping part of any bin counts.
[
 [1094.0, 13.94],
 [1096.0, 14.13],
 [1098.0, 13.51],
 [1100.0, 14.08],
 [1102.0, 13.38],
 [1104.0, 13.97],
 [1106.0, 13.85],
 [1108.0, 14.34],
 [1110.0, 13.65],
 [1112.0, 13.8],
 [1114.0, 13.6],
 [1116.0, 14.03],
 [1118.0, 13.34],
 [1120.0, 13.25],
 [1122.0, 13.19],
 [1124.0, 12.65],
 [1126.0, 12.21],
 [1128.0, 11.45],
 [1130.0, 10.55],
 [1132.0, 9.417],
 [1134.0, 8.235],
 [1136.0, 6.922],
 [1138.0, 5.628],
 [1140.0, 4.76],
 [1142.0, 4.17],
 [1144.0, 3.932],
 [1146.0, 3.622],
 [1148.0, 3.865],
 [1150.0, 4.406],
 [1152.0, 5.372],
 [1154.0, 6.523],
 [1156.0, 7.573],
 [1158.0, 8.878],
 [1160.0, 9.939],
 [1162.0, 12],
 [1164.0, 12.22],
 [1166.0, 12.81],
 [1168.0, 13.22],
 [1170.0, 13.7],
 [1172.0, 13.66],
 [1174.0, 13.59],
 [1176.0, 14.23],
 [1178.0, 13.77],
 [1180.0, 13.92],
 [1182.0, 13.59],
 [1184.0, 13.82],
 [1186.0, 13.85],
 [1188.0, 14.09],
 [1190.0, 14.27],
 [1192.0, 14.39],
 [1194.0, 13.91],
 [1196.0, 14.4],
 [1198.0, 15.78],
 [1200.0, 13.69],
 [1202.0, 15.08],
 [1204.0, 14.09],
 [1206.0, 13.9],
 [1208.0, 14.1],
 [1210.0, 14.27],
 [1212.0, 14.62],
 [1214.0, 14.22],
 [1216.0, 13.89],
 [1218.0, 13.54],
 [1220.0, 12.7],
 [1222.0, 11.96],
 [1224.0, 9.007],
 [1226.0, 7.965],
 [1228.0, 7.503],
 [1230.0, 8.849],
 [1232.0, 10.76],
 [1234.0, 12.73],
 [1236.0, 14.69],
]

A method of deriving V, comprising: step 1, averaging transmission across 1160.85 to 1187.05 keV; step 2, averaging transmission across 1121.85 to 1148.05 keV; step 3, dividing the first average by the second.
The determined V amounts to 1.7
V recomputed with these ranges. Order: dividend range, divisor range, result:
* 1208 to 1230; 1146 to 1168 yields 1.43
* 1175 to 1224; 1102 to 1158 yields 1.44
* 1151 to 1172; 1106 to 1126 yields 0.77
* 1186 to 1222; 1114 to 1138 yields 1.25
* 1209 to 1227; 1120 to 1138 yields 1.19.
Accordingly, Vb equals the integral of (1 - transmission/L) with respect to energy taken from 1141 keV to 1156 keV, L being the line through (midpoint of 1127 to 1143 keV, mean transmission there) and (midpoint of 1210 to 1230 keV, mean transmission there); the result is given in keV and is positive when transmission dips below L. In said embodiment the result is 6.43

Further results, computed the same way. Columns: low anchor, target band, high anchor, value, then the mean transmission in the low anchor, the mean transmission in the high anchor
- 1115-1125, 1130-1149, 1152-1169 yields 9.6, 13.3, 10.1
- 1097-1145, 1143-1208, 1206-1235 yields -0.2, 11.2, 11.9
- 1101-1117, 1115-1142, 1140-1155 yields -2.4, 13.8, 4.57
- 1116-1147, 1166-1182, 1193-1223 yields -2.5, 9.05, 14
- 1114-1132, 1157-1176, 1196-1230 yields 0.5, 12.5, 12.8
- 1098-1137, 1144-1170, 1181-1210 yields 9.7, 12.4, 14.2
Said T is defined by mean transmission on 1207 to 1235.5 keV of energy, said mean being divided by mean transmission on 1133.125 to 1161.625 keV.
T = 1.95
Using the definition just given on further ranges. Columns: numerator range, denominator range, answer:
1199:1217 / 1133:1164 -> 2.16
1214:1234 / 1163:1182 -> 0.81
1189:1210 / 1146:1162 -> 2.11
